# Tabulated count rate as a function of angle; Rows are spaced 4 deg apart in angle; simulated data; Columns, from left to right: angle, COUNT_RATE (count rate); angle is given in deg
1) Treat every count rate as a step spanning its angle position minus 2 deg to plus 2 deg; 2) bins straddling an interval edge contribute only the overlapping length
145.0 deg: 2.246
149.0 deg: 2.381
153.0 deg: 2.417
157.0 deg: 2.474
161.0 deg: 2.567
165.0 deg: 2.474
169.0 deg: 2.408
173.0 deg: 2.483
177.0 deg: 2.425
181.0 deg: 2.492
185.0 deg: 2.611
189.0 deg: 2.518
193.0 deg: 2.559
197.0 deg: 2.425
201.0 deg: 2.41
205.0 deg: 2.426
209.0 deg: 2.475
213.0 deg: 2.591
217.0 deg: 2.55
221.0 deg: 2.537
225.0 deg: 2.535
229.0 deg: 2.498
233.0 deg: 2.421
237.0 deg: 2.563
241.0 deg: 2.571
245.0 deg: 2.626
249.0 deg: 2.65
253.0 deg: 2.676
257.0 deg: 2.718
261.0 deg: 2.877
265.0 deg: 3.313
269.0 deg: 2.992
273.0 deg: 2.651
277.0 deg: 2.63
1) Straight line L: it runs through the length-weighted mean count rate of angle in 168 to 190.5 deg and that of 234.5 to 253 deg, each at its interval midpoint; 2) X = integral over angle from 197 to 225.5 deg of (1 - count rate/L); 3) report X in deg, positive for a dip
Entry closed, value 0.6 deg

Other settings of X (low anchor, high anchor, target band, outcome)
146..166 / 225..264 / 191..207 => 0.5 deg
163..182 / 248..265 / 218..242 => 1.5 deg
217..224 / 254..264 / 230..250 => 1.0 deg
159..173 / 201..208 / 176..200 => -0.5 deg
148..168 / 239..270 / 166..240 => 3.4 deg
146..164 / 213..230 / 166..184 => 0.1 deg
